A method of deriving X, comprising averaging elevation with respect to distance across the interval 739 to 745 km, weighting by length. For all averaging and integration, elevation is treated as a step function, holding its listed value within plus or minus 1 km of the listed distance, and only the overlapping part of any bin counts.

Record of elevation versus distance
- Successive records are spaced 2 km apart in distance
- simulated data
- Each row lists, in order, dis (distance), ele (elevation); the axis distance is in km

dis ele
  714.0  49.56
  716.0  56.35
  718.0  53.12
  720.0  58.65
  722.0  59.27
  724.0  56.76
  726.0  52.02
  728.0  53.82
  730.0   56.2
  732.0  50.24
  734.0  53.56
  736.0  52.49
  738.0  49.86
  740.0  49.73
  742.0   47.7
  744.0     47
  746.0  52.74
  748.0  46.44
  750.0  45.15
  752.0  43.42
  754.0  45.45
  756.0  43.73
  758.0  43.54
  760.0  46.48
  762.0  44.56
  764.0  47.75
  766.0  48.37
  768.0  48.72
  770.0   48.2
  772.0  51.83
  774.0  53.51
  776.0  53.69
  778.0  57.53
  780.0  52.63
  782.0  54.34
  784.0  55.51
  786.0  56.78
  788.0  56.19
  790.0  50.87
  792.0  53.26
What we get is 48.1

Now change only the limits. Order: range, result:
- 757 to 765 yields 45.6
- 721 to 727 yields 56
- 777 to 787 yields 55.4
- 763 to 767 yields 48.1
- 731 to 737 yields 52.1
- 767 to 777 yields 51.2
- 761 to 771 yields 47.5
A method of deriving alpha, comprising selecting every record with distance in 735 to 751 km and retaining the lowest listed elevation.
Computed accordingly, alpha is 45.15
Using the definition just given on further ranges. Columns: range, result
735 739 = 49.86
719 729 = 52.02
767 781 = 48.2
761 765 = 44.56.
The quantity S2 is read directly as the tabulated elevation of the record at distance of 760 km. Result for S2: 46.48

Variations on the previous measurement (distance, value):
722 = 59.27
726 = 52.02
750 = 45.15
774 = 53.51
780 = 52.63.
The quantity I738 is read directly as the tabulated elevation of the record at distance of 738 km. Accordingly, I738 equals 49.86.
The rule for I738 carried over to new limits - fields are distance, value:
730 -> 56.2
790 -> 50.87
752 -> 43.42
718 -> 53.12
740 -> 49.73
